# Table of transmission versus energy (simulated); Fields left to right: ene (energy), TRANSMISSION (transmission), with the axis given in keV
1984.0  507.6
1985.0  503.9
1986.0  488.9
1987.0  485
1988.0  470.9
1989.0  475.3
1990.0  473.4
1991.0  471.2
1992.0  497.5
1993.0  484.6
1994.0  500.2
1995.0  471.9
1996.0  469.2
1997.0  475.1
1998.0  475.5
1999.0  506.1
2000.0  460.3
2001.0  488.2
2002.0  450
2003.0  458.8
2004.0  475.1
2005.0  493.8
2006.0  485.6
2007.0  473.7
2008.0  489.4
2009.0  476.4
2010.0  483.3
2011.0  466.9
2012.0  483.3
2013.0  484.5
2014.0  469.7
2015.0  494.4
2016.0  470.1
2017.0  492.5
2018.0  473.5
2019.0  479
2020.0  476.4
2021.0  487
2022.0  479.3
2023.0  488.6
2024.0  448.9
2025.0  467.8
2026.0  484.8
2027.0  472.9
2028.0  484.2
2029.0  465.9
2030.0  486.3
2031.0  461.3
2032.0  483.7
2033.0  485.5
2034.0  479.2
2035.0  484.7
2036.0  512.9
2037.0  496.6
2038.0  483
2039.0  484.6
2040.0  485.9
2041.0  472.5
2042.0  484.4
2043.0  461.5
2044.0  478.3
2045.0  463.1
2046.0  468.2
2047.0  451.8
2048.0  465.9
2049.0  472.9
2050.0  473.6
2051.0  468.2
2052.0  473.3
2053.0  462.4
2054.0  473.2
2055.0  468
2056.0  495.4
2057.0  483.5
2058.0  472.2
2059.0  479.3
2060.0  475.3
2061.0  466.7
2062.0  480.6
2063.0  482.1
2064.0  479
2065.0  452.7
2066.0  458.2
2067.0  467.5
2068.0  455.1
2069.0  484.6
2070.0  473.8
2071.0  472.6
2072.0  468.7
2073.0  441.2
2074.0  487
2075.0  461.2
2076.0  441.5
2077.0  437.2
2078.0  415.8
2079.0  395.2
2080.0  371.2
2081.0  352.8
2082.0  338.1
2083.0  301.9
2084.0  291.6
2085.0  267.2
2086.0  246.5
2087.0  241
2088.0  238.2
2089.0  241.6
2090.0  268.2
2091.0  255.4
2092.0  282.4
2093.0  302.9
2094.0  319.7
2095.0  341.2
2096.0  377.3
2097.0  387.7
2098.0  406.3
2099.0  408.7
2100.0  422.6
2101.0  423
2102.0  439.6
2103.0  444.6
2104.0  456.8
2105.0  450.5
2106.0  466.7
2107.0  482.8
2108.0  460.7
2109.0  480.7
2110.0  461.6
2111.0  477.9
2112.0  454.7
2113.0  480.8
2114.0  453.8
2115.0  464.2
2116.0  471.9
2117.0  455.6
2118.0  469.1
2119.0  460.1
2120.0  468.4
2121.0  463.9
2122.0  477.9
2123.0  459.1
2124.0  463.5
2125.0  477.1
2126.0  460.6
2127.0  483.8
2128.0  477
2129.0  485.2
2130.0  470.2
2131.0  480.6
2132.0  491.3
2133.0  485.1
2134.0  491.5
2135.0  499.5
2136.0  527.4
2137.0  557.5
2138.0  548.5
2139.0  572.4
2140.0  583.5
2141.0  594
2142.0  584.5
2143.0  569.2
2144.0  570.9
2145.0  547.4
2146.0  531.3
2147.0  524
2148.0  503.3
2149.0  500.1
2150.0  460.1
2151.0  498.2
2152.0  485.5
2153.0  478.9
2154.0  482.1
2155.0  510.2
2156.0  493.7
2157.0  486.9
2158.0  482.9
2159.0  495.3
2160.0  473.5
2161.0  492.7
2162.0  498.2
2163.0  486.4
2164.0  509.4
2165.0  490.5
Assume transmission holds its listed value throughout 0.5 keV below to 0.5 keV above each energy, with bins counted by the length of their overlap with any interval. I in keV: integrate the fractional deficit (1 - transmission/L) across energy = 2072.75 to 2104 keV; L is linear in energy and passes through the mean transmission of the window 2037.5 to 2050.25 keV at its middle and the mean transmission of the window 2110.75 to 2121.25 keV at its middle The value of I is 7.39 keV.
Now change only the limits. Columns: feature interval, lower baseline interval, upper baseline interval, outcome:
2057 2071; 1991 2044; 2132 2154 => 0.7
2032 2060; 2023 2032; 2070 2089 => -2.6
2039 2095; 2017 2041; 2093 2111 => 4.3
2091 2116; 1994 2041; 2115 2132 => 2.7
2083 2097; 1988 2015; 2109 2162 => 5.8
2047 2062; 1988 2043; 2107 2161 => 0.4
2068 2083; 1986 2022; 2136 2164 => 2.1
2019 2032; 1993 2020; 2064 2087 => -0.5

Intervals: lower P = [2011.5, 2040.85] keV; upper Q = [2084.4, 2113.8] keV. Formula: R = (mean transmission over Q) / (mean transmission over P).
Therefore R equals 0.8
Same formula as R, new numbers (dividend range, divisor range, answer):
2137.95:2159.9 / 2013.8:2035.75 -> 1.09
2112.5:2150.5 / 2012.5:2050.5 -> 1.05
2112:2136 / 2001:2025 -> 0.99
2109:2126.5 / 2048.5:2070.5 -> 0.99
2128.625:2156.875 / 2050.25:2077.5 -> 1.11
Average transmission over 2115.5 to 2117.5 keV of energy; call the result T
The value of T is 464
